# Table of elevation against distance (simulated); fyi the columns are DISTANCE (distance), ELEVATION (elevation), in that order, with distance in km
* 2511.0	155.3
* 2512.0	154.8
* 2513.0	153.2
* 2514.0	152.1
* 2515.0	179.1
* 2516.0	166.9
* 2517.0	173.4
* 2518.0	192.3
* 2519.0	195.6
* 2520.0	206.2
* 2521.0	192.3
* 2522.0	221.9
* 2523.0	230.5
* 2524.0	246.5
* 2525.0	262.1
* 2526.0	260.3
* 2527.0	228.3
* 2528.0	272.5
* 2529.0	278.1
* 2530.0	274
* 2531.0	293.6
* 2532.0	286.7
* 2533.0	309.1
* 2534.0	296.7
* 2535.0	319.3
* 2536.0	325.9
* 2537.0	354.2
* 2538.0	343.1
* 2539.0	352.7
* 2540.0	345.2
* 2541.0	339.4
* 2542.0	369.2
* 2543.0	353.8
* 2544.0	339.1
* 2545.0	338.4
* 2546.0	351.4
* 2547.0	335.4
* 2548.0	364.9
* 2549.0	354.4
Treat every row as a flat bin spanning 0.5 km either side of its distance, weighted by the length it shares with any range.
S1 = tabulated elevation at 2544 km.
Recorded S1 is 339.1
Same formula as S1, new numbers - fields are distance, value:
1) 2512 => 154.8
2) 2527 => 228.3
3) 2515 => 179.1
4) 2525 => 262.1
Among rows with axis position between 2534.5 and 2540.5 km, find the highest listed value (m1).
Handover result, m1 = 354.2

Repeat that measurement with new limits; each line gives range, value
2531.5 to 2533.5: 309.1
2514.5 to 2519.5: 195.6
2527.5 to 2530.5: 278.1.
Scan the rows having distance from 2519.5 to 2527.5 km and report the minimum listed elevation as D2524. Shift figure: 192.3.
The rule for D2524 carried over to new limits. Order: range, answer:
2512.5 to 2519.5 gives 152.1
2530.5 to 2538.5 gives 286.7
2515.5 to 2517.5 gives 166.9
